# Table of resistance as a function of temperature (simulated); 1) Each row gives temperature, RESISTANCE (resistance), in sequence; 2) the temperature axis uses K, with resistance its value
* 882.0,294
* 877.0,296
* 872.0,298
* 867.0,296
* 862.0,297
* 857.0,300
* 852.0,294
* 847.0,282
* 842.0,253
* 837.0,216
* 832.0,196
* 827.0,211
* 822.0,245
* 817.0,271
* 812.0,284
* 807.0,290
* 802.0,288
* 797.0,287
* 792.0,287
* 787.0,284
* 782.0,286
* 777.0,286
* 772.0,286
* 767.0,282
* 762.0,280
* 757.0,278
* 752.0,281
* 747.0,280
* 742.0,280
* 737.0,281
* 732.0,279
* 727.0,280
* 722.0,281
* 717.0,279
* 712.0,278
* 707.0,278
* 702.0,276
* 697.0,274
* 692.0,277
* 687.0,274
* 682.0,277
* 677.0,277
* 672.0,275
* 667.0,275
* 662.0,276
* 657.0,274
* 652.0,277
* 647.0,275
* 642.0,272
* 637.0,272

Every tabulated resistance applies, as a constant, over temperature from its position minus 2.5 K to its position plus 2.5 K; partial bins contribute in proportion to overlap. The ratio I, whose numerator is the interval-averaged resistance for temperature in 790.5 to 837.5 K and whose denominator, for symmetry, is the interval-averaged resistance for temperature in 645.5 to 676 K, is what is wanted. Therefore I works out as 0.9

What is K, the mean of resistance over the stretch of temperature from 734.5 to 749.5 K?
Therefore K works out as 280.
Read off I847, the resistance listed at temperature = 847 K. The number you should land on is 282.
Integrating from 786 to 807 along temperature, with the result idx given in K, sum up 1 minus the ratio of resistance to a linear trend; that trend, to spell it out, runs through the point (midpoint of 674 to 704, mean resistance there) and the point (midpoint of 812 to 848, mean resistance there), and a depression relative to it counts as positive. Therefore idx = -3.2 K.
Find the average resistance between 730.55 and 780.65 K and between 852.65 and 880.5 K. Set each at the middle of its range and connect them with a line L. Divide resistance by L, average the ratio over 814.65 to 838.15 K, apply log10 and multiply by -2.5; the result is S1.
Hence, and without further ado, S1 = 0.27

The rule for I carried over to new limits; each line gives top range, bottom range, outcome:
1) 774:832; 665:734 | 0.98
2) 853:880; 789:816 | 1.04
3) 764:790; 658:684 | 1.03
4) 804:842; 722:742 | 0.88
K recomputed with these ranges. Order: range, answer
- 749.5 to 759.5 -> 280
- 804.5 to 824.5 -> 272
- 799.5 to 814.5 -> 287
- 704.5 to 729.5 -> 279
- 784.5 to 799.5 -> 286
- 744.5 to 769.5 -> 280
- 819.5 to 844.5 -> 224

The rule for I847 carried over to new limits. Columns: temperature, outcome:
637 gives 272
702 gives 276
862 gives 297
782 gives 286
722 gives 281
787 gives 284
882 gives 294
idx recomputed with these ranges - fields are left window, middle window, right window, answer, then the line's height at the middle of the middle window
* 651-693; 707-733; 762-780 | 0.0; 280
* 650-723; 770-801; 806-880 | -1.7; 271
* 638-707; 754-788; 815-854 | -3.5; 257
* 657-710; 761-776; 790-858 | -0.8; 268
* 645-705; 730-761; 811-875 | -1.0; 271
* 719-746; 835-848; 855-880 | 2.0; 294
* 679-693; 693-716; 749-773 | 0.0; 277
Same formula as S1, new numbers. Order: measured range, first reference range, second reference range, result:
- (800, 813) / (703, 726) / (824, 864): -0.101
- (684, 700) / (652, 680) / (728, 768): 0.007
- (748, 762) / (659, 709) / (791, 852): -0.048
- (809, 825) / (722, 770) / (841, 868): 0.078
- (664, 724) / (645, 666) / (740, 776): 0.004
